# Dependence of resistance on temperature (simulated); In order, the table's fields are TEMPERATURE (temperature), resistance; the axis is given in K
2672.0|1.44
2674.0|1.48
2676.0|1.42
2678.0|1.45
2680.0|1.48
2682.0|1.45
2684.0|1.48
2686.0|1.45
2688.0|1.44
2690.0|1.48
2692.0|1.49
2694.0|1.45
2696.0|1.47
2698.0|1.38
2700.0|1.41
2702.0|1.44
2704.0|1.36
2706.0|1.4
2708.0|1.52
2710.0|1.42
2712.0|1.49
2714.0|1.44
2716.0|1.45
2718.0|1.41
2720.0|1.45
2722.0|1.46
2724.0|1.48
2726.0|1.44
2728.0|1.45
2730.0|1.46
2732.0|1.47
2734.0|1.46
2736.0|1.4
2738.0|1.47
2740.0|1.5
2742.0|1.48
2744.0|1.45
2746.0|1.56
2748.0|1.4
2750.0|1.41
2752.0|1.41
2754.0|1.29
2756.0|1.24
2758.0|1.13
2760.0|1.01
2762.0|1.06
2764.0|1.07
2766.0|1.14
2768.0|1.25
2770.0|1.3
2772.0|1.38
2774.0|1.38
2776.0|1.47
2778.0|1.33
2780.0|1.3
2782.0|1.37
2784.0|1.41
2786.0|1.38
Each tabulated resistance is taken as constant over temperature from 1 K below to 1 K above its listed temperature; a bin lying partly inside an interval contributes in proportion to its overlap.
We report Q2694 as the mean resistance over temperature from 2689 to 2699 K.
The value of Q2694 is 1.45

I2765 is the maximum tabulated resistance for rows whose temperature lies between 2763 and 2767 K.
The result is 1.14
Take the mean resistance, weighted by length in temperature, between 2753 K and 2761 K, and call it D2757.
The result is 1.17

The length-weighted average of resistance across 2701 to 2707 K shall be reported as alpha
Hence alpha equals 1.4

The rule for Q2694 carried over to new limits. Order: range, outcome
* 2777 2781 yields 1.31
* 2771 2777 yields 1.41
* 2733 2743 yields 1.46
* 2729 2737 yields 1.45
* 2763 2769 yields 1.15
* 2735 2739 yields 1.44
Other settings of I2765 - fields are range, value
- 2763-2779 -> 1.47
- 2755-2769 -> 1.25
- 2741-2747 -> 1.56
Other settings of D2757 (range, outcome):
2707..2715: 1.47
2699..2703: 1.42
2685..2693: 1.47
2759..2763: 1.04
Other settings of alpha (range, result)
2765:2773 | 1.27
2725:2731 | 1.45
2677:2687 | 1.46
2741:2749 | 1.47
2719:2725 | 1.46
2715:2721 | 1.44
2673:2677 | 1.45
